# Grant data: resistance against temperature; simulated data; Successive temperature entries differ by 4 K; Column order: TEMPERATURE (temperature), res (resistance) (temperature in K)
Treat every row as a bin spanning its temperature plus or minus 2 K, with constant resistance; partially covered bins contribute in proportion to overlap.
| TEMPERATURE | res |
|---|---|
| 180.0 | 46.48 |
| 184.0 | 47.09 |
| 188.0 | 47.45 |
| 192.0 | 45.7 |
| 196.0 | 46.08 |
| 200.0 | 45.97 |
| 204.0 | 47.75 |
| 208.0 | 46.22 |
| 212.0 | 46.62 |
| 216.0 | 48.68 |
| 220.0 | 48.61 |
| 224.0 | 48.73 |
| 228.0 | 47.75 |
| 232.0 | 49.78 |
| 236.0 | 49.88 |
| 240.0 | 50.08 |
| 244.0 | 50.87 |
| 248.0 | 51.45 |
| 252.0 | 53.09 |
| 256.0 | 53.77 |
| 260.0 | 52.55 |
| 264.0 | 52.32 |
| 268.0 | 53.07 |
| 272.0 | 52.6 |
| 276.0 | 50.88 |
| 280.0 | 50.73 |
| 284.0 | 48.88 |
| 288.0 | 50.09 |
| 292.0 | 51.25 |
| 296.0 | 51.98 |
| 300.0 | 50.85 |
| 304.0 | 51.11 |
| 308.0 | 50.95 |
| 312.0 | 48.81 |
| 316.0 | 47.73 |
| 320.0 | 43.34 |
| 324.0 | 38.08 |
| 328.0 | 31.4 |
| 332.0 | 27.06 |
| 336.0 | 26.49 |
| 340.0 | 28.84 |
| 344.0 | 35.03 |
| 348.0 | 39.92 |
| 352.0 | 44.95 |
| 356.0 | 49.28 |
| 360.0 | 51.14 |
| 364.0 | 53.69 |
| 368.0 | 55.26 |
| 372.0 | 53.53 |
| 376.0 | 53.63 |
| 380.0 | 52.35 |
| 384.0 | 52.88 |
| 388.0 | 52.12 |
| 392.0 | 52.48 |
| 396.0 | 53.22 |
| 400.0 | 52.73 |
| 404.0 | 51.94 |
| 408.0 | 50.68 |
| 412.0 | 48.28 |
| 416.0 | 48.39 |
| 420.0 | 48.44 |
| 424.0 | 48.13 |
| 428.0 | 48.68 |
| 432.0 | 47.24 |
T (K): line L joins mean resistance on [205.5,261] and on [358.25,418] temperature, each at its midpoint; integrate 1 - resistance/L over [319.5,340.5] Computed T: 7.88 K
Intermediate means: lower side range 49.8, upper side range 52.2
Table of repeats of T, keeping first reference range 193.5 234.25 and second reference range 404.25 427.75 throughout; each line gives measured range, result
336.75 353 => 4.2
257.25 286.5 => -2.2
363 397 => -3.1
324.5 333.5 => 3.3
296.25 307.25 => -0.7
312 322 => 0.4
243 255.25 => -1.1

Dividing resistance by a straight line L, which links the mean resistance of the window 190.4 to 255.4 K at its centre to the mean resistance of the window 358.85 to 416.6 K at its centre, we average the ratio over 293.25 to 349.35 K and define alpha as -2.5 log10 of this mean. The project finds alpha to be 0.232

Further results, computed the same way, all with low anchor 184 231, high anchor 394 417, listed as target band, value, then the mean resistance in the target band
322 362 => 0.32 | 37.2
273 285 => -0.04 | 50.5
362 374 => -0.08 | 54.2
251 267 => -0.10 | 52.9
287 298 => -0.05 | 51.2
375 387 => -0.05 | 52.8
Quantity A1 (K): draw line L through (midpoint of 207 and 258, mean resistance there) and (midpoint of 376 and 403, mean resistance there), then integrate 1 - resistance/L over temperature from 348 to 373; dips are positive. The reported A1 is 0.9 K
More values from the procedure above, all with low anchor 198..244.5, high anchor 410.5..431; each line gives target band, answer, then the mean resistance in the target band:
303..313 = -0.4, 50.4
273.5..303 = -1.5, 50.7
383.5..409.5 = -2.1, 52.3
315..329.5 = 2.5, 39.9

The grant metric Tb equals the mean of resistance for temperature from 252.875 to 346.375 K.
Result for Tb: 45.6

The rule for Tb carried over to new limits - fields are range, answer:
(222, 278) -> 51.2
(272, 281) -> 51.2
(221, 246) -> 49.5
